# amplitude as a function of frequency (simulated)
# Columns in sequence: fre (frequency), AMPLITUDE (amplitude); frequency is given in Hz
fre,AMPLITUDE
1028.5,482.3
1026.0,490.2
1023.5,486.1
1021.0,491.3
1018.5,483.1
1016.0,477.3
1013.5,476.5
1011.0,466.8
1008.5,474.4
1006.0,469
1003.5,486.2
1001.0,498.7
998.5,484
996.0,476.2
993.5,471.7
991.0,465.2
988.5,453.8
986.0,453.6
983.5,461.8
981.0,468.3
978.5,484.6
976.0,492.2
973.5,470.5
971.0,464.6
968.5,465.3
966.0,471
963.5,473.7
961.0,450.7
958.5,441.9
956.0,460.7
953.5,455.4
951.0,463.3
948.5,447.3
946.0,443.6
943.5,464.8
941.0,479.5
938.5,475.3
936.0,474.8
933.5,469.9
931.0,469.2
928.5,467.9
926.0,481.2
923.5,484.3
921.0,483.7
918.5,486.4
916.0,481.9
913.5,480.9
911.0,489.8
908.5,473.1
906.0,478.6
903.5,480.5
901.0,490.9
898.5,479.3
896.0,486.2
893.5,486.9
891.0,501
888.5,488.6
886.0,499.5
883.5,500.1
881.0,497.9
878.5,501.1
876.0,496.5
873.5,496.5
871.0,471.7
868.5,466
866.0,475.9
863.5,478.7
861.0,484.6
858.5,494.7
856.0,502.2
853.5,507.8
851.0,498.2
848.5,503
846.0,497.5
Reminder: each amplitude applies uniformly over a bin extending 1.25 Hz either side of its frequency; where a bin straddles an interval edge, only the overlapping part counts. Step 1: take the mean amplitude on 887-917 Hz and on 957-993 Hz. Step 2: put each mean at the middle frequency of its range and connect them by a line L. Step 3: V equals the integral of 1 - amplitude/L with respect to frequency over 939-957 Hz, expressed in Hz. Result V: 0.5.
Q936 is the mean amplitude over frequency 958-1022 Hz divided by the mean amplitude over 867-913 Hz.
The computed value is 0.97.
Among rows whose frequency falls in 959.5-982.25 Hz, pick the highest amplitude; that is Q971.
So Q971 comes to 492.2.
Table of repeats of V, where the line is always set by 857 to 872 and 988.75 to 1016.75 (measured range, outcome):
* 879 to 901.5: -0.66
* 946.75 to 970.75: 0.92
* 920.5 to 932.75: 0.03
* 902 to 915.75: -0.08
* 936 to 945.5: 0.13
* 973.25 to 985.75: 0.06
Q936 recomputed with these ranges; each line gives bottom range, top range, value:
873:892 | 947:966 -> 0.92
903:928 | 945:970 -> 0.95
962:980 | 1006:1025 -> 1.01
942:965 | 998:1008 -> 1.06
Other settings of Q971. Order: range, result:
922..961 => 484.3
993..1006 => 498.7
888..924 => 501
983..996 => 476.2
